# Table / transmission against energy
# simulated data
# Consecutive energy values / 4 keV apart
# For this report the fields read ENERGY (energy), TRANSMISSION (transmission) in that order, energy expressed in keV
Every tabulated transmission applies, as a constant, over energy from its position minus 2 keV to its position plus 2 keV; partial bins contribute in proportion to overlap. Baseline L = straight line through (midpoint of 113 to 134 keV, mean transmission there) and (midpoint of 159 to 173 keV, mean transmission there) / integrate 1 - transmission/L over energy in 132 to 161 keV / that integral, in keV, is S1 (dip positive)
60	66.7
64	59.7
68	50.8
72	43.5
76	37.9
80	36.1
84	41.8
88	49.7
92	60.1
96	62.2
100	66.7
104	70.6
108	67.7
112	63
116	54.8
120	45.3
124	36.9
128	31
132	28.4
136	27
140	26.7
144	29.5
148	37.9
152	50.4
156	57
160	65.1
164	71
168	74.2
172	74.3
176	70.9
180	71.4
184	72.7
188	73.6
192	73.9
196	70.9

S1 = 9.06 keV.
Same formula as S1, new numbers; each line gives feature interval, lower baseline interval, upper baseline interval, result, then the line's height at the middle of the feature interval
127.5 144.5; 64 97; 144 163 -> 7.48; 50.4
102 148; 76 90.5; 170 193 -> 8.76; 55.4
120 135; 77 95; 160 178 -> 6.51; 59.5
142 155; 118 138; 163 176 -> 3.19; 53.1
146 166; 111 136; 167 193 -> 1.21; 59.4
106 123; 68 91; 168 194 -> -1.01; 53.6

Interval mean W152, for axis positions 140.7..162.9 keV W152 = 47.7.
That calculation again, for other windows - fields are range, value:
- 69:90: 42.2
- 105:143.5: 42.5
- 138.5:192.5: 60.6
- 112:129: 45.1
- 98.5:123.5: 59.8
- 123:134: 31.7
